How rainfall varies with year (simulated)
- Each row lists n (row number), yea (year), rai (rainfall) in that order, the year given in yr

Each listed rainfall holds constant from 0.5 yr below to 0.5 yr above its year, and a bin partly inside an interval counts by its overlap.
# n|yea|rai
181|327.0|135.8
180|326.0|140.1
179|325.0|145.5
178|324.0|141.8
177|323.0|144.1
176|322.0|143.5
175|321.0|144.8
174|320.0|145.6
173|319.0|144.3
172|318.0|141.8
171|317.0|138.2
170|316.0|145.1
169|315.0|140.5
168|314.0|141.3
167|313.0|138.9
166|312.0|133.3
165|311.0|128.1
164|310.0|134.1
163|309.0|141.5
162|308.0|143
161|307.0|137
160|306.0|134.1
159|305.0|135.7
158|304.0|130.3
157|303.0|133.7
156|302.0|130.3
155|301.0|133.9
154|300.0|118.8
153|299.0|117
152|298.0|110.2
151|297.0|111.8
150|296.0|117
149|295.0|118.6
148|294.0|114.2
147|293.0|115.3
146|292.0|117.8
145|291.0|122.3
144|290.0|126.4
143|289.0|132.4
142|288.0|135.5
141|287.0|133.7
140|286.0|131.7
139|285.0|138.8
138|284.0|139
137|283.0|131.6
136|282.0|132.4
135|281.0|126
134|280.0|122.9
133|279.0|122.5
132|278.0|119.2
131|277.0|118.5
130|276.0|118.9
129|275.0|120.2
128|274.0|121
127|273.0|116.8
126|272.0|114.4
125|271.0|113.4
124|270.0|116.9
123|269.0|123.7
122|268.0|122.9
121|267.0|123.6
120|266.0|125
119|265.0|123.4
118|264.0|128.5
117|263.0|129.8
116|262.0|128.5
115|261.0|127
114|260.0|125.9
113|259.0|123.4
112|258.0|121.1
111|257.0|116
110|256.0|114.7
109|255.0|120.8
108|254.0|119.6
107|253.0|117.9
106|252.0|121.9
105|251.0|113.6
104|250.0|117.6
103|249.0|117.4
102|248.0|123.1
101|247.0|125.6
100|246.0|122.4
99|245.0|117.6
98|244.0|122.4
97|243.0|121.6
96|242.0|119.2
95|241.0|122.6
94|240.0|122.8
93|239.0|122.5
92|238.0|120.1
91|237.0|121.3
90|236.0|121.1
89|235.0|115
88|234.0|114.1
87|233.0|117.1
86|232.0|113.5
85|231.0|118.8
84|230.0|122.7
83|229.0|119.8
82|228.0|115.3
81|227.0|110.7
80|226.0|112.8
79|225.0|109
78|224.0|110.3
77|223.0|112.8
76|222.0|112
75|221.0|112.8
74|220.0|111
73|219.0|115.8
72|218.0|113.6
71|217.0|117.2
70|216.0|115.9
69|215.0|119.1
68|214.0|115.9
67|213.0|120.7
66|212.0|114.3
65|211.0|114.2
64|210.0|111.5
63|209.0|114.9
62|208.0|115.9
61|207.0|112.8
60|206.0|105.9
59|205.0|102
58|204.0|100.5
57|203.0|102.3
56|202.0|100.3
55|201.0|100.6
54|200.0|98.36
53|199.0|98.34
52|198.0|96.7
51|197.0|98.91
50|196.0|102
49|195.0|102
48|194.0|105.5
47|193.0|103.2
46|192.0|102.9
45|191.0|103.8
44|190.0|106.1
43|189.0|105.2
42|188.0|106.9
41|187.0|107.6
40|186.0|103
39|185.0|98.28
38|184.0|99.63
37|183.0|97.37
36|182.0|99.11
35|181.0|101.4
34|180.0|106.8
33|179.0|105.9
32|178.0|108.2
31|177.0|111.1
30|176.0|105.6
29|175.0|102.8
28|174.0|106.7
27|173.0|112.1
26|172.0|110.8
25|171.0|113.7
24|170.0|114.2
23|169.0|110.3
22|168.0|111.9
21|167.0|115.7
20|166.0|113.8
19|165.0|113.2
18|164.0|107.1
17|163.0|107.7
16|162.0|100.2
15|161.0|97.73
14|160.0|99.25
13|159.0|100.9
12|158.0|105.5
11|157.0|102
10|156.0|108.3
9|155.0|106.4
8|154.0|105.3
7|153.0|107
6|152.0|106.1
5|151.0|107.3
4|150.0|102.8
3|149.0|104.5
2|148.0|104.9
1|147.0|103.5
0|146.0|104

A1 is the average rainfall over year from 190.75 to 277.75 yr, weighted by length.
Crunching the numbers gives 115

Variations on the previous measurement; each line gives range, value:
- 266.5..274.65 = 119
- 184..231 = 109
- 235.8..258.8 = 120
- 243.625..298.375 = 122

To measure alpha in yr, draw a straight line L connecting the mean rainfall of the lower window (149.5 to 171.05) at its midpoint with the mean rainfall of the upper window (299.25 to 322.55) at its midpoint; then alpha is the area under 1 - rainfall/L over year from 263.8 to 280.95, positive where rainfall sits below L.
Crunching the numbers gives 1.2 yr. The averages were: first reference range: 107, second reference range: 137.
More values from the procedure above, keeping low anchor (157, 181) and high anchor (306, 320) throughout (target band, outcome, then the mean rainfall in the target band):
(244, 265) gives 0.8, 122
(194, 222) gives 1.8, 109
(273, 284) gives 0.7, 124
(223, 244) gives 0.7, 118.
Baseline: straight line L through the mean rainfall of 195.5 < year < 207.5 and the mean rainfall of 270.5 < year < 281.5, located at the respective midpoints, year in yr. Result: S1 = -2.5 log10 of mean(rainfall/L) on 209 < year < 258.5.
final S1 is -0.08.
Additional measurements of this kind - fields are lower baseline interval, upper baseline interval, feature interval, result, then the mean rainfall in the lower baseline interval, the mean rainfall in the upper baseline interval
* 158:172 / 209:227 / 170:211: 0.06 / 108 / 114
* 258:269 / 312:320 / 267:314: 0.06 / 125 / 141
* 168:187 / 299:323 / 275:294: 0.04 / 106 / 137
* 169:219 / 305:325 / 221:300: 0.04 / 107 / 140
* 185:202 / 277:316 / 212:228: -0.05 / 102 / 129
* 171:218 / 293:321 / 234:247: -0.04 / 106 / 132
